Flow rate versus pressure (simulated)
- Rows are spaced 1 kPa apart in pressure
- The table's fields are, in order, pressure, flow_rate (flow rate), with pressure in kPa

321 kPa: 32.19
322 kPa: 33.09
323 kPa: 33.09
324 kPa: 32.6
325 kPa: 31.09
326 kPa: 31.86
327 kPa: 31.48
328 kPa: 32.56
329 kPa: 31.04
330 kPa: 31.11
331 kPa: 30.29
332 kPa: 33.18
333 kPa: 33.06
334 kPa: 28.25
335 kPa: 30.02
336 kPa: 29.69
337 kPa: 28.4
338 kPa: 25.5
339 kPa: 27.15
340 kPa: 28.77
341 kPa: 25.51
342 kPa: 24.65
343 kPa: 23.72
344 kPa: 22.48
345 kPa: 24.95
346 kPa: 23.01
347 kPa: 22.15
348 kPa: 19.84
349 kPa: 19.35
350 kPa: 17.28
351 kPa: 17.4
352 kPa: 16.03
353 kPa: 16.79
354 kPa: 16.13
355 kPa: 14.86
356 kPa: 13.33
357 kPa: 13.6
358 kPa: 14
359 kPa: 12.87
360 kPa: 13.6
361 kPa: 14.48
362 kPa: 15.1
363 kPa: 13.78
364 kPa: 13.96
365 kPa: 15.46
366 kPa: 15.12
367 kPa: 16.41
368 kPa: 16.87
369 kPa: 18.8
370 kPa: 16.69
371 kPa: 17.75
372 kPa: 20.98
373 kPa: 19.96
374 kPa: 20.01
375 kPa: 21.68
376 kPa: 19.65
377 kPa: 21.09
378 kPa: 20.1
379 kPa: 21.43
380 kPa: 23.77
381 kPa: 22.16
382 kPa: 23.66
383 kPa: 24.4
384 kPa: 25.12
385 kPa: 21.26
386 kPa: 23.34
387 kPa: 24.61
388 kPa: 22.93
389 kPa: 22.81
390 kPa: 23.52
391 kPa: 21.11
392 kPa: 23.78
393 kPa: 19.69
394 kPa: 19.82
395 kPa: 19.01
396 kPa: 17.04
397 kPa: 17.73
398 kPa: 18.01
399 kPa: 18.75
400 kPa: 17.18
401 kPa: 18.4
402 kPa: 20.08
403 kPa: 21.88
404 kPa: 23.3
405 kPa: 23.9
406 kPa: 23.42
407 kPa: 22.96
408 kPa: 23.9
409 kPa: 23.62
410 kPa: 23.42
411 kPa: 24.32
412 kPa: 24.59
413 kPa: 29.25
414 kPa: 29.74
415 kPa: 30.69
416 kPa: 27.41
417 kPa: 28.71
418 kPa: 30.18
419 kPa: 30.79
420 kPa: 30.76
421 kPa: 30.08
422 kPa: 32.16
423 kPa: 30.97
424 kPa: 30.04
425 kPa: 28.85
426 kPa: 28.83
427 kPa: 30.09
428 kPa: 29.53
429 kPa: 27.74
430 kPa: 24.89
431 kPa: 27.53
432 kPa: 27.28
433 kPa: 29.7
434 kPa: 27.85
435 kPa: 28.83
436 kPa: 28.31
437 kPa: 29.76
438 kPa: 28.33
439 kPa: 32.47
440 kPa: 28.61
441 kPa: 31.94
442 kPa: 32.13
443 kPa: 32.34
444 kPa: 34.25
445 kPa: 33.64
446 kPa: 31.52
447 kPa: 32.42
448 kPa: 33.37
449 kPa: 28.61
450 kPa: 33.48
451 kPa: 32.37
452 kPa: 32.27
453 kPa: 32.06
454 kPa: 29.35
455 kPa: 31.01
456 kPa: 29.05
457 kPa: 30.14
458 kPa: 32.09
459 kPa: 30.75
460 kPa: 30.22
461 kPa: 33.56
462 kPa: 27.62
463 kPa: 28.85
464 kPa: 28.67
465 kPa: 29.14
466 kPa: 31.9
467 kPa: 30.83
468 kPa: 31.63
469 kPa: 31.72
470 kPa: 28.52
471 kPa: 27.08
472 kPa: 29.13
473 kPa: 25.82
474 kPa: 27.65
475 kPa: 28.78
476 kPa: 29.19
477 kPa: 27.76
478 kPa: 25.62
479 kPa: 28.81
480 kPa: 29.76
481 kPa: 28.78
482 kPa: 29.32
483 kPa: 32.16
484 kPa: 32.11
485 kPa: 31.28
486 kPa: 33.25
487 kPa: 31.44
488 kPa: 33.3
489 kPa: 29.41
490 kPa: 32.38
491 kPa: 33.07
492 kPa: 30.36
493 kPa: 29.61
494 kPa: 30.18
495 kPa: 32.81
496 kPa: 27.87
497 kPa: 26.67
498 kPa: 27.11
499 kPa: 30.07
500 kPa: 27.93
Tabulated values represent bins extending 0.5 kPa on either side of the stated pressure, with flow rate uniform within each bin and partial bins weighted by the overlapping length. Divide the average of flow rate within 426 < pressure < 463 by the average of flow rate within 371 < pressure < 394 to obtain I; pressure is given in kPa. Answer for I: 1.38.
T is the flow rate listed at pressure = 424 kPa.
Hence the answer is 30.04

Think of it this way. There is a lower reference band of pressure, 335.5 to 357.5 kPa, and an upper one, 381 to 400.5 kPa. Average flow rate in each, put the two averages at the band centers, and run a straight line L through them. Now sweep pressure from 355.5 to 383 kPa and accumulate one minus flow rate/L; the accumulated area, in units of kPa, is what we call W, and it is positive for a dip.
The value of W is 4.6 kPa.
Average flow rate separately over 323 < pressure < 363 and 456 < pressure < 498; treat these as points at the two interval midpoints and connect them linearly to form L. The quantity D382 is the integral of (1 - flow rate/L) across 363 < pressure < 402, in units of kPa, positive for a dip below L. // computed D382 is 8.3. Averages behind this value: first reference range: 23.5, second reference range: 29.9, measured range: 20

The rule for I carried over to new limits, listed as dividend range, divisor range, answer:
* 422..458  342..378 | 1.70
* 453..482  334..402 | 1.46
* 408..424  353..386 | 1.56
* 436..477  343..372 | 1.79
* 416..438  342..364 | 1.67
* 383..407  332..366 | 1.03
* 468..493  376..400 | 1.40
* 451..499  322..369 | 1.32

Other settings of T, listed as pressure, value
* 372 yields 20.98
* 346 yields 23.01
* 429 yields 27.74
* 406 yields 23.42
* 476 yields 29.19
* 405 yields 23.9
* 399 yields 18.75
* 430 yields 24.89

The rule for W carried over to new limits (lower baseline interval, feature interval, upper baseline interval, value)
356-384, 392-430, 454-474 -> -2.73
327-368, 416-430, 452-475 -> -1.36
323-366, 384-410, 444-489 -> 4.70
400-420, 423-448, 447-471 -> -1.66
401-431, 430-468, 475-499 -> -2.85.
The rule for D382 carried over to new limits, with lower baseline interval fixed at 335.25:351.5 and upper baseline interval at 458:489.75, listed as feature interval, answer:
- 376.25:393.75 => 2.2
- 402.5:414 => 1.1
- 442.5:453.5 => -1.4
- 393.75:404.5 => 2.9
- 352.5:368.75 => 6.5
